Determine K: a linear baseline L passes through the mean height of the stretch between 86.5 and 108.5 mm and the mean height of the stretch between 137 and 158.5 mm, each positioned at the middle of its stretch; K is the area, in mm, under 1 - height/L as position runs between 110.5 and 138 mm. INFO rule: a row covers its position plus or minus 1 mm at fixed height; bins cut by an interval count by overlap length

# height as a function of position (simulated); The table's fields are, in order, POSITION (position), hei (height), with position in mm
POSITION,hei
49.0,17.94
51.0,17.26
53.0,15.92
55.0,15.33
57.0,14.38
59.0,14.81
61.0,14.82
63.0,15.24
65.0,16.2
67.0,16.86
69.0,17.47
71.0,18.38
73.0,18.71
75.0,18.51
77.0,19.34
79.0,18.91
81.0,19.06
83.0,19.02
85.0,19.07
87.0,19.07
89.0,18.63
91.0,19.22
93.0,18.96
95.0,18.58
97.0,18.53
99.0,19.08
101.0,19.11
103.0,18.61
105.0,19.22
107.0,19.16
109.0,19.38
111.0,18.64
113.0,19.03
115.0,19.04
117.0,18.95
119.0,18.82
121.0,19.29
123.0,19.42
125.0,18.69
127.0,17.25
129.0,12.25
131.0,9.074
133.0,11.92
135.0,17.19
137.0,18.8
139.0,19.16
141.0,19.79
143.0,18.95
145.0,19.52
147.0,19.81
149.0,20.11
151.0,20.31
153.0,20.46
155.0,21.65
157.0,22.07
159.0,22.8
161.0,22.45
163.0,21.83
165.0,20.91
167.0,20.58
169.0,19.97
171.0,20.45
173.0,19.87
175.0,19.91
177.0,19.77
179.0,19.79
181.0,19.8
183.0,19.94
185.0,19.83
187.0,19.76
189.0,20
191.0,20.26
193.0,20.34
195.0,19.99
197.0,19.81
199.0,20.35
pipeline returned 3.62 mm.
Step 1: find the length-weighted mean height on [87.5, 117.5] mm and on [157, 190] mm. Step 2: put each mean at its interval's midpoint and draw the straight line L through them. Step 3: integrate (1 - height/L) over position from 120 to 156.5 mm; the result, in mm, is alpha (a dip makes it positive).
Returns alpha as 3.2 mm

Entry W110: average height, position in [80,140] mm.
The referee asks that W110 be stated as 18.1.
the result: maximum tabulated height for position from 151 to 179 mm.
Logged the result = 22.8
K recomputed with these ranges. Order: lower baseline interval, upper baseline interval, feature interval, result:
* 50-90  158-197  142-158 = -0.6 mm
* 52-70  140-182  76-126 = -4.0 mm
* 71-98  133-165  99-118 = 0.3 mm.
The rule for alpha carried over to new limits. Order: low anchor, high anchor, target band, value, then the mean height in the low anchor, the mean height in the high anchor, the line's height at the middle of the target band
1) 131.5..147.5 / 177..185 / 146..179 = -3.25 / 17.8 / 19.8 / 18.9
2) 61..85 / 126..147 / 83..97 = -1.09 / 17.9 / 16.6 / 17.5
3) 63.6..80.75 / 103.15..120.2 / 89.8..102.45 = -0.19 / 18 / 19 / 18.6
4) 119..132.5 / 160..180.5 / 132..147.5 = -0.52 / 16.1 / 20.5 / 17.5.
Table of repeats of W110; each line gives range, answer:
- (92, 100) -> 18.8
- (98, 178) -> 19.1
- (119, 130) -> 17.5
